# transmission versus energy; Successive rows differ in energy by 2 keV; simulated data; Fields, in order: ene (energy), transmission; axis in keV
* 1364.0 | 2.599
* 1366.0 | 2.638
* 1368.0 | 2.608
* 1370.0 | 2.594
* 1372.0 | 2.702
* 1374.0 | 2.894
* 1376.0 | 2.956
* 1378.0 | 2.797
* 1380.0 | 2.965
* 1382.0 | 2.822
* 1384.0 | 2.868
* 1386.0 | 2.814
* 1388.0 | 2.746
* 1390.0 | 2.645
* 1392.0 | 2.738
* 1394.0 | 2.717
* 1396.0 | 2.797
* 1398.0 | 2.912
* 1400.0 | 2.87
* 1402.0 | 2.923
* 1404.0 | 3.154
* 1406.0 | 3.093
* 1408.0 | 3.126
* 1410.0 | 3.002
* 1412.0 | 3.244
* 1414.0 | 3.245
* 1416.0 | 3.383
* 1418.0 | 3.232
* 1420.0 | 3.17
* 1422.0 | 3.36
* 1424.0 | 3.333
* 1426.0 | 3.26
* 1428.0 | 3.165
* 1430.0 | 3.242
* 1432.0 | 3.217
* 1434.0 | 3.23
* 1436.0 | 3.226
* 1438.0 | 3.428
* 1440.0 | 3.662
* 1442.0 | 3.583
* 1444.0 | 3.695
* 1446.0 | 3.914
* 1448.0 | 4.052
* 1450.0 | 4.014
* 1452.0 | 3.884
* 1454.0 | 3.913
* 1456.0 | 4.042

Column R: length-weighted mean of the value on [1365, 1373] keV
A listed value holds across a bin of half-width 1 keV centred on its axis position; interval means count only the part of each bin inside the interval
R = 2.64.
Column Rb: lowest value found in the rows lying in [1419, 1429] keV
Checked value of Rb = 3.165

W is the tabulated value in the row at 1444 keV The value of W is 3.695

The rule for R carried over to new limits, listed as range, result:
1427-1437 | 3.22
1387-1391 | 2.7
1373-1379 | 2.88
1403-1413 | 3.12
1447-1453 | 3.98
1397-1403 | 2.9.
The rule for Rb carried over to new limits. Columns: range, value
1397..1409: 2.87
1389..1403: 2.645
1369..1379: 2.594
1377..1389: 2.746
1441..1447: 3.583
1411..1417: 3.244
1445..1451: 3.914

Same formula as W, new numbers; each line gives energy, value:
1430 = 3.242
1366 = 2.638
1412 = 3.244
